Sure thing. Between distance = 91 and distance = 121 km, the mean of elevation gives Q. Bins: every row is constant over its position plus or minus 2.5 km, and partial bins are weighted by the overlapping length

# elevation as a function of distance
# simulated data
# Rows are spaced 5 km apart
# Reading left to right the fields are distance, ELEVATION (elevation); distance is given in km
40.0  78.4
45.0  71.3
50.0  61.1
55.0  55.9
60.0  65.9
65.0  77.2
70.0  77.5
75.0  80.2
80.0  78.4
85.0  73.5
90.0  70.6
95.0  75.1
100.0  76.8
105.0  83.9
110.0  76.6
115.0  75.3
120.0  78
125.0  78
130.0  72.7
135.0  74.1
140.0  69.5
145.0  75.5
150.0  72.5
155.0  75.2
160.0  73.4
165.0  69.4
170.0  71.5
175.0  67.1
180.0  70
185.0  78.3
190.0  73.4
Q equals 77.2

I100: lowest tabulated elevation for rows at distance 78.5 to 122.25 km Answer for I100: 70.6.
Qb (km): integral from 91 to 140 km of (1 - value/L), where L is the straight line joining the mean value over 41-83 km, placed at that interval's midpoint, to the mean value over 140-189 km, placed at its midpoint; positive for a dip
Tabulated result -2.95 km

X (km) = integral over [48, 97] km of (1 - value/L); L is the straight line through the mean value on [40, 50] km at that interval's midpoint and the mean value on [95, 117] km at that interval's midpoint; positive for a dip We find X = 1.52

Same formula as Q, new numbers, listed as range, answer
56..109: 75.4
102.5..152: 75.6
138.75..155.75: 73.2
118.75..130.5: 76.6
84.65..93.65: 72.1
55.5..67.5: 68.9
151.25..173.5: 72.1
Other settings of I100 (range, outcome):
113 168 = 69.4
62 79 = 77.2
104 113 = 76.6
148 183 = 67.1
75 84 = 78.4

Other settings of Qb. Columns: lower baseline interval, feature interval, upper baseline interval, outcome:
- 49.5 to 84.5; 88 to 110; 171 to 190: -1.5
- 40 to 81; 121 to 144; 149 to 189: -0.7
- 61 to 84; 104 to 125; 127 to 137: -0.9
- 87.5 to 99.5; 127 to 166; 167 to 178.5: -1.2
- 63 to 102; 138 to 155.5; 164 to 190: 0.0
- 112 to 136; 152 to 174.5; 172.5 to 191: 0.4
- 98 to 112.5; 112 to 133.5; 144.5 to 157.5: 0.4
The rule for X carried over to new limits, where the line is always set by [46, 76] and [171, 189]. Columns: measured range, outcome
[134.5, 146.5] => -0.3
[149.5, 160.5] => -0.4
